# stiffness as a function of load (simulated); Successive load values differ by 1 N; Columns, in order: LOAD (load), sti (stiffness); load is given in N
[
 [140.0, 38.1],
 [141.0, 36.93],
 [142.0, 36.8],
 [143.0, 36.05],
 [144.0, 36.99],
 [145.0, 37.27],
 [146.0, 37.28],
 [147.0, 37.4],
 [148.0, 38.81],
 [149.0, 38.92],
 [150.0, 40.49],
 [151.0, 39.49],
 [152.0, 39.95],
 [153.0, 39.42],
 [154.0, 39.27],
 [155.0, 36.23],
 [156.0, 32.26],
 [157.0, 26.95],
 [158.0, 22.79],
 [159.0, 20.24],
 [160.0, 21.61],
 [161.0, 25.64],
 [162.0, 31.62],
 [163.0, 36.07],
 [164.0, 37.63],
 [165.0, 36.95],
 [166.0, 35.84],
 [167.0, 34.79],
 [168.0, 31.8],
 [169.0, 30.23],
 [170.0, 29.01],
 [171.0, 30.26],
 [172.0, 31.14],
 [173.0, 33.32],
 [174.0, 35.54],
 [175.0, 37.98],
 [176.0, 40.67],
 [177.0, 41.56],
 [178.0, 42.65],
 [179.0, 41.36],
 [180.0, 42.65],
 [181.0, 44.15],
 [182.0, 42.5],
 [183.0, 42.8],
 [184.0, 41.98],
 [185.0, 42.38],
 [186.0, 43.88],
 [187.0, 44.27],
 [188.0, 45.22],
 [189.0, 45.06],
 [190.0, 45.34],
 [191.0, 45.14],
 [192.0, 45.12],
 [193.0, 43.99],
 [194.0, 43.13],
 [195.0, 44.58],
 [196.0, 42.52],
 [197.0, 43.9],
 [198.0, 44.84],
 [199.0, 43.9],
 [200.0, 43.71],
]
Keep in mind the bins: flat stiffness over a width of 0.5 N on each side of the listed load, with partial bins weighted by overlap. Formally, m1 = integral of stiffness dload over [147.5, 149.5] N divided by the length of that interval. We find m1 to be 38.9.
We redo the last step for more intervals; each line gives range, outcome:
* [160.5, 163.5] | 31.1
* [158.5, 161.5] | 22.5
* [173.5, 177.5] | 38.9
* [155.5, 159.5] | 25.6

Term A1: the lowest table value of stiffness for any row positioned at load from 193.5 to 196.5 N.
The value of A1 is 42.52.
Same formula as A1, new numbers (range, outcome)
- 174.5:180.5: 37.98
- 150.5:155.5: 36.23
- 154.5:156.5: 32.26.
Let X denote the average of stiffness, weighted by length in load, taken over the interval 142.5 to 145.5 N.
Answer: 36.8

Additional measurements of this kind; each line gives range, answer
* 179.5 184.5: 42.8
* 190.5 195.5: 44.4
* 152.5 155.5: 38.3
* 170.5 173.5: 31.6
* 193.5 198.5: 43.8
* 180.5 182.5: 43.3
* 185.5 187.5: 44.1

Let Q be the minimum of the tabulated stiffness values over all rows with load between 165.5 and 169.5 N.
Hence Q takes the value 30.23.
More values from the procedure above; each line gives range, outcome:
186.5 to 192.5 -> 44.27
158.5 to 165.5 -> 20.24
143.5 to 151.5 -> 36.99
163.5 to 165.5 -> 36.95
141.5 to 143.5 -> 36.05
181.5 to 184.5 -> 41.98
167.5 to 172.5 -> 29.01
